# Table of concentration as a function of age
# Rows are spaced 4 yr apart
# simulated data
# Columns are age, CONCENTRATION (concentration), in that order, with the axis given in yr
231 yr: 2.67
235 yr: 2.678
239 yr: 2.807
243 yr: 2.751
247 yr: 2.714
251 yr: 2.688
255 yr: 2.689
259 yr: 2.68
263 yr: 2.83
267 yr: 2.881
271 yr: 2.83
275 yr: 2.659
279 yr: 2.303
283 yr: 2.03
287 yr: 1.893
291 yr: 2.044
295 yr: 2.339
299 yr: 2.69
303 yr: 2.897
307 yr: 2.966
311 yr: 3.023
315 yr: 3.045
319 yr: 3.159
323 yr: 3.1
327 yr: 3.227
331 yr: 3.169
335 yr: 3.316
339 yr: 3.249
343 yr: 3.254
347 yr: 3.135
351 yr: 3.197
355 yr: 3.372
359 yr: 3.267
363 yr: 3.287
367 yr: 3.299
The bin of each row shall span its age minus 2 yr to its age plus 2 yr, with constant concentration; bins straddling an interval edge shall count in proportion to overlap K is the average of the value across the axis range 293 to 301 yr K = 2.51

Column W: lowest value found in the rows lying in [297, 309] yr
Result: 2.69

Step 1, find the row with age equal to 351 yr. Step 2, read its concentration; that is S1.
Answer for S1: 3.197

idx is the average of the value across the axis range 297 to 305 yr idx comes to 2.79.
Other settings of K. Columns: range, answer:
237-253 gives 2.74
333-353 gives 3.23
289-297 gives 2.19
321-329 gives 3.16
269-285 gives 2.46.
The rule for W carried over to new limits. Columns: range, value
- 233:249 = 2.678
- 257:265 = 2.68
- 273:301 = 1.893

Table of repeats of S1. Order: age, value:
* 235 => 2.678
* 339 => 3.249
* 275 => 2.659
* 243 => 2.751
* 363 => 3.287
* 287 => 1.893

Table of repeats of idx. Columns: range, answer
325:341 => 3.24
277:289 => 2.08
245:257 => 2.7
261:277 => 2.8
